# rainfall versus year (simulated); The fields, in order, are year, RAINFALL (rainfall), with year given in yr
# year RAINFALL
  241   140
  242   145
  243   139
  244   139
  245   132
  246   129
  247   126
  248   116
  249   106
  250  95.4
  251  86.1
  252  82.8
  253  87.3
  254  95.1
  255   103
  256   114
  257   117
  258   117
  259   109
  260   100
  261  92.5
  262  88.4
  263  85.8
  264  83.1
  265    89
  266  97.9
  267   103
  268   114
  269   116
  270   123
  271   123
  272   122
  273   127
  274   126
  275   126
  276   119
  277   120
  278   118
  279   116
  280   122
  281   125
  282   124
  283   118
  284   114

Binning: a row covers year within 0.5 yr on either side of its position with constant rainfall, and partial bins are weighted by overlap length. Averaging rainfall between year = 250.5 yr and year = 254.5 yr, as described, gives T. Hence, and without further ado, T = 87.8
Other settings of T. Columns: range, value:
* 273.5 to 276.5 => 124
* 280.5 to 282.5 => 124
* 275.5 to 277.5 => 120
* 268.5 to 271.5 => 121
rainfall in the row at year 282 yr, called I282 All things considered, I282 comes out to 124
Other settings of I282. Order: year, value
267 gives 103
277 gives 120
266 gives 97.9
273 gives 127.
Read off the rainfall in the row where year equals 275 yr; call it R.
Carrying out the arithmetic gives 126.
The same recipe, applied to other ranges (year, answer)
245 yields 132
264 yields 83.1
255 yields 103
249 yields 106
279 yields 116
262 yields 88.4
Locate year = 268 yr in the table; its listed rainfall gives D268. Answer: 114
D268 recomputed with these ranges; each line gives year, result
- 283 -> 118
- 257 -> 117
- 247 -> 126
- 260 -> 100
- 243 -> 139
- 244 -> 139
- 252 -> 82.8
